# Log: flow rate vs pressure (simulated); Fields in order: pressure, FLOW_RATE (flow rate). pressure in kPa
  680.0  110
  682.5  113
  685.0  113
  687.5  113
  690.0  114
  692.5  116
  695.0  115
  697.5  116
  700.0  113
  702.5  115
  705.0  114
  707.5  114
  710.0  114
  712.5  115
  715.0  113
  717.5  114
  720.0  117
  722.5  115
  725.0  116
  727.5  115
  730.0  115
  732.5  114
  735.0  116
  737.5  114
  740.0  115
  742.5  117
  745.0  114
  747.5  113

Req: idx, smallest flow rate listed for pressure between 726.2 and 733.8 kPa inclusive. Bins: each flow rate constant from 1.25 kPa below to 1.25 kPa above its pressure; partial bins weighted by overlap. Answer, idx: 114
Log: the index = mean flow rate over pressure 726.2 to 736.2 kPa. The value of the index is 115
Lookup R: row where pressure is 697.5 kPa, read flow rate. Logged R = 116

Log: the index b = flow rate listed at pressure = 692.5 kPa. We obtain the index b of 116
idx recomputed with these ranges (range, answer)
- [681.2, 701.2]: 113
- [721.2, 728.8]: 115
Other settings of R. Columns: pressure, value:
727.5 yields 115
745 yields 114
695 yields 115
